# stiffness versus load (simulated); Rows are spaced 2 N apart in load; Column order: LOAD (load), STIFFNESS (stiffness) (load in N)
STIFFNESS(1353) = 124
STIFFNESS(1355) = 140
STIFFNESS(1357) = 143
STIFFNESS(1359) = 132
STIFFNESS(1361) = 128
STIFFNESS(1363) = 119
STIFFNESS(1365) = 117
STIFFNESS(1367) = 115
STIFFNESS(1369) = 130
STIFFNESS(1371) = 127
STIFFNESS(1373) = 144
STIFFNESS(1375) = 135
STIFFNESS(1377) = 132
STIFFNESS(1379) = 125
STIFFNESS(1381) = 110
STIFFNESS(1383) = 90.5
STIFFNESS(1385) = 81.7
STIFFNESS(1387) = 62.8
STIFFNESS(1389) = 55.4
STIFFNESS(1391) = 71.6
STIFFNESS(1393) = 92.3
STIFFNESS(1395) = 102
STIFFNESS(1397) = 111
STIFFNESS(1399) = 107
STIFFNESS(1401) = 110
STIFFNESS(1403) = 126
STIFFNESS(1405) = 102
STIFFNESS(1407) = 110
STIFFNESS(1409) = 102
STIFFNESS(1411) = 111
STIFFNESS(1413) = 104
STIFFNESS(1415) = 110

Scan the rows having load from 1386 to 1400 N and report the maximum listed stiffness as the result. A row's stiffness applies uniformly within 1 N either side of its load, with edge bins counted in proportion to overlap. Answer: 111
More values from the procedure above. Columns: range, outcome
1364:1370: 130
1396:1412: 126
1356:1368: 143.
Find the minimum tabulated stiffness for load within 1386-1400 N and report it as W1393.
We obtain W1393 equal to 55.4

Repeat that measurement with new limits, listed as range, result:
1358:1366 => 117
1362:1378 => 115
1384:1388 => 62.8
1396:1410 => 102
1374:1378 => 132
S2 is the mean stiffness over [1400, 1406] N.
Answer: 113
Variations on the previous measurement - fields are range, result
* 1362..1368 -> 117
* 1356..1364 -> 130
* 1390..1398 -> 94.2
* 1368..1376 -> 134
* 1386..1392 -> 63.3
